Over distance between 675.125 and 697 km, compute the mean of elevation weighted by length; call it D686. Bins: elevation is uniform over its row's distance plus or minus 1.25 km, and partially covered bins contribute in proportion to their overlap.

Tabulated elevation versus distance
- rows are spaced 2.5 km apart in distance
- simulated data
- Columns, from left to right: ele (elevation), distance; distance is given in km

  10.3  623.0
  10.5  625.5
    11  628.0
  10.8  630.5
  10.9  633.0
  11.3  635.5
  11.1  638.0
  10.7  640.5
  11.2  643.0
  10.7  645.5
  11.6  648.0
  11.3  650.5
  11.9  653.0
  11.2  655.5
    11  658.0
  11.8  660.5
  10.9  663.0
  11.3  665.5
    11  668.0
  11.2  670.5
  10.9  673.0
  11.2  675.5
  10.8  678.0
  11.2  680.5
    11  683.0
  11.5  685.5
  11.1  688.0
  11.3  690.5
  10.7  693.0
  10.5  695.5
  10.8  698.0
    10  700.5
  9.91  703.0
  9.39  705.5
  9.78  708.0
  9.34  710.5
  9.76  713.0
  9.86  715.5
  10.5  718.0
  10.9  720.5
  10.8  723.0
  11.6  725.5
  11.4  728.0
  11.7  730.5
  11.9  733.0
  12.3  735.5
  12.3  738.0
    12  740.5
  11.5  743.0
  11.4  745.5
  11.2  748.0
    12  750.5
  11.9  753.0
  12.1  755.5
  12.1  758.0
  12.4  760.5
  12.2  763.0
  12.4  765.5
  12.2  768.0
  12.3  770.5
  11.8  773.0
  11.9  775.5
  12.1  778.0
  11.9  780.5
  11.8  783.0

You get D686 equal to 11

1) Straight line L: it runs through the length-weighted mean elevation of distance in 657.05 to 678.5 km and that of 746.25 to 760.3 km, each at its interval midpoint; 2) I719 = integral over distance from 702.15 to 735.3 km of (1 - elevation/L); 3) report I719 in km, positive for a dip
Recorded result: 2.86 km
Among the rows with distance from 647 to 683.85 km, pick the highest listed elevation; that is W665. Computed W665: 11.9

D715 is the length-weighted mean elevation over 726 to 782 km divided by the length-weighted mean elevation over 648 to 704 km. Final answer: 1.1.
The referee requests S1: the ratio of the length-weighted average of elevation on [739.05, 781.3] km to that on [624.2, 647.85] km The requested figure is 1.1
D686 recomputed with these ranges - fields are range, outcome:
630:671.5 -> 11.2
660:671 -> 11.2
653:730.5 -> 10.8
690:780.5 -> 11.3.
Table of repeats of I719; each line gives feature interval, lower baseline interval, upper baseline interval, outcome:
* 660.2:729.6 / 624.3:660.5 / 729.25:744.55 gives 5.1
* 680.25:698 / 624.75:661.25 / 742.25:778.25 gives 0.7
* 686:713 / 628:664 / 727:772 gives 3.0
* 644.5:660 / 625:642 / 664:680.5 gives -0.5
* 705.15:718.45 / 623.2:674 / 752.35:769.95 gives 2.2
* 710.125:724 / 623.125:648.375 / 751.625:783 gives 1.7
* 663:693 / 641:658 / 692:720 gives -1.3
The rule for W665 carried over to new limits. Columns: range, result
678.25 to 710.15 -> 11.5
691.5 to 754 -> 12.3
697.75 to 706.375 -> 10.8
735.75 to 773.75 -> 12.4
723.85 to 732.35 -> 11.7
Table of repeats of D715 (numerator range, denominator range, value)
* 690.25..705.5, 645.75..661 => 0.91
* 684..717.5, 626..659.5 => 0.93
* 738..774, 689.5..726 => 1.16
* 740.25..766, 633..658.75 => 1.06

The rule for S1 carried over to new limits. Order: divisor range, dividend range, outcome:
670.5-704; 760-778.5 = 1.12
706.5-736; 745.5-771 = 1.12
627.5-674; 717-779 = 1.06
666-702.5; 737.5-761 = 1.09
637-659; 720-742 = 1.04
